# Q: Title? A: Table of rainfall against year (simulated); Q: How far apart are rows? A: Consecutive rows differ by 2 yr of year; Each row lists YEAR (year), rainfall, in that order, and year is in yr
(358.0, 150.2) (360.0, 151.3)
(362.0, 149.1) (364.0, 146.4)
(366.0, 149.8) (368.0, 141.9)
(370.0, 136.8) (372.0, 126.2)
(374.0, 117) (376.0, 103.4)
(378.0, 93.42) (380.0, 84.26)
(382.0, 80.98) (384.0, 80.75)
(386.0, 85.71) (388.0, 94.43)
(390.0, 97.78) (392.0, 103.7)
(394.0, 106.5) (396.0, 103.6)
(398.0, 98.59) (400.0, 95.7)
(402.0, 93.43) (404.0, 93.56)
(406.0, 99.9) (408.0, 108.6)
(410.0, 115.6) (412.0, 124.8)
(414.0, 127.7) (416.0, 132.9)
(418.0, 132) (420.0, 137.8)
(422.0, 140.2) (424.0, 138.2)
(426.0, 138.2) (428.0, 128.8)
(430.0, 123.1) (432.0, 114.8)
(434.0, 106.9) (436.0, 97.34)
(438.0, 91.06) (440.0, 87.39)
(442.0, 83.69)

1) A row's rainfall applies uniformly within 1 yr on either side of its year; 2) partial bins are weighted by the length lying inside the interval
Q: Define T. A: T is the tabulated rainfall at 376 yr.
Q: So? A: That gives 103.4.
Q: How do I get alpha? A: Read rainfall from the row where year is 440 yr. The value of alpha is 87.39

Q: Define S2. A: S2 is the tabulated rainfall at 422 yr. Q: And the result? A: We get 140.2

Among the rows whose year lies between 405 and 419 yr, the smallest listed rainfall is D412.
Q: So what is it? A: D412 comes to 99.9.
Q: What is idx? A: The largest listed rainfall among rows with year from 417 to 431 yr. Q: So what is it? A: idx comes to 140.2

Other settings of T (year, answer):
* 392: 103.7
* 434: 106.9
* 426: 138.2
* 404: 93.56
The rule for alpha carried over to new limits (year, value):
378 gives 93.42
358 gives 150.2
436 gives 97.34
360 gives 151.3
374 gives 117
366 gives 149.8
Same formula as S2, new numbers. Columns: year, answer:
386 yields 85.71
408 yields 108.6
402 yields 93.43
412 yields 124.8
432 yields 114.8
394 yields 106.5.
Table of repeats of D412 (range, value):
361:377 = 103.4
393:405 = 93.43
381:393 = 80.75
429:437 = 97.34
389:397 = 97.78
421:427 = 138.2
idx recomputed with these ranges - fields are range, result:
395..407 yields 103.6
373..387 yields 117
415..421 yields 137.8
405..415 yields 127.7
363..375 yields 149.8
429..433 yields 123.1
